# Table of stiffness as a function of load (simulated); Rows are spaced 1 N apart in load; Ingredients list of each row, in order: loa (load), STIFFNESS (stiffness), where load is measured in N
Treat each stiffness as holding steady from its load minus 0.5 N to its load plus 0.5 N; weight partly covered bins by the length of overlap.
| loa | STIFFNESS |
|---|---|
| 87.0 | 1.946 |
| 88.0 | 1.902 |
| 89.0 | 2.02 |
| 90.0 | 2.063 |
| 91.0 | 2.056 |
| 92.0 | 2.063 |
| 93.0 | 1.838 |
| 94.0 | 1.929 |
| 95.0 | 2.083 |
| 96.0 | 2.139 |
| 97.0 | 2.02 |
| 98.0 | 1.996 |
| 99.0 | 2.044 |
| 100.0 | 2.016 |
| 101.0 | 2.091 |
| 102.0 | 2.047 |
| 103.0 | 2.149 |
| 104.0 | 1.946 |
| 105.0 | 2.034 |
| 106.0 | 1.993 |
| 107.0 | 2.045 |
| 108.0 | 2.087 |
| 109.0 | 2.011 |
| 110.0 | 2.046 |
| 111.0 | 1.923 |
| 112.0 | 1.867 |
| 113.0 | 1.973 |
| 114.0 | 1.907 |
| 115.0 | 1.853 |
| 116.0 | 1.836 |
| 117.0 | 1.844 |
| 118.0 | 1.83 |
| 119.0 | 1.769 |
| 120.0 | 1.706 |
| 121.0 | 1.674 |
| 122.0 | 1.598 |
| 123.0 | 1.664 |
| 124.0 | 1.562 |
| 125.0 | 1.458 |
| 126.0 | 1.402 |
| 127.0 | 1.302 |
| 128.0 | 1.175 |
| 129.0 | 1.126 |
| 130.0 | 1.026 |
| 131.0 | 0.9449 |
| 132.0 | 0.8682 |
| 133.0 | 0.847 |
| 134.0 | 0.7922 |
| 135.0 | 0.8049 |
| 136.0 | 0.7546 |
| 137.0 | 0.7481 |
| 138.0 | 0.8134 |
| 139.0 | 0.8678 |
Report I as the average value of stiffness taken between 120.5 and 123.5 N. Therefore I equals 1.65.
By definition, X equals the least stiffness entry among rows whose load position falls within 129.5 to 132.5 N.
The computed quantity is 0.8682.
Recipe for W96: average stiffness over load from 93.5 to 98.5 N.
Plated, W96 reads 2.03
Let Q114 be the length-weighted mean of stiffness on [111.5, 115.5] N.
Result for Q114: 1.9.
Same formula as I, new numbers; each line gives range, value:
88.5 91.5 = 2.05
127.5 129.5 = 1.15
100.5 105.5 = 2.05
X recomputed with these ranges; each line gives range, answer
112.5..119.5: 1.769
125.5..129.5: 1.126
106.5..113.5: 1.867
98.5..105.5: 1.946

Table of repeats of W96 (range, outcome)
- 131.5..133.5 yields 0.858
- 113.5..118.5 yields 1.85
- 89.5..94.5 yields 1.99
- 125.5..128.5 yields 1.29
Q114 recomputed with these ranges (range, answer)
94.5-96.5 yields 2.11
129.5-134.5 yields 0.896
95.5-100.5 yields 2.04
